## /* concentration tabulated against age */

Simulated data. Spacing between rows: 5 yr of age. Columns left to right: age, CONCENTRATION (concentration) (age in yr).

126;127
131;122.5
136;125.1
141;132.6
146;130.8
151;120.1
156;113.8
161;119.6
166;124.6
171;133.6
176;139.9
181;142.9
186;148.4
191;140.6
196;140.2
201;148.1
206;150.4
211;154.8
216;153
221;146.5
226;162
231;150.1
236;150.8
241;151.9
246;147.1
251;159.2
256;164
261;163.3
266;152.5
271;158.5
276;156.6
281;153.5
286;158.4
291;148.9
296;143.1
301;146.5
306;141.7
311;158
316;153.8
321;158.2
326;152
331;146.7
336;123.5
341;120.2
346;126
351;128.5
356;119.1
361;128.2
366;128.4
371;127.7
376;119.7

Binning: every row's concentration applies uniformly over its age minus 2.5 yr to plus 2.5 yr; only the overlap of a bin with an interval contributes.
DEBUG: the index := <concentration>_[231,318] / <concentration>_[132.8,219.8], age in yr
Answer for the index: 1.12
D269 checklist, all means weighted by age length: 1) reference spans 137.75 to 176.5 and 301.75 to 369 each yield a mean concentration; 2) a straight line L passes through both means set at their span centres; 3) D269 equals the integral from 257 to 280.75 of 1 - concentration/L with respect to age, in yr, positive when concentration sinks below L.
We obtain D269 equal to -4.4 yr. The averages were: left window 126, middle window 158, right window 137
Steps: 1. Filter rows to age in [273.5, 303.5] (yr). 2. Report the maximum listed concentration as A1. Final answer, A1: 158.4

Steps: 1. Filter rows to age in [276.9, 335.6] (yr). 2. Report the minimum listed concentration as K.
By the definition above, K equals 141.7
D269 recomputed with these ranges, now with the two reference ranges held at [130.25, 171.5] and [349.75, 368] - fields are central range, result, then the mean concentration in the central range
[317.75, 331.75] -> -3.1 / 153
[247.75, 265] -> -4.9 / 161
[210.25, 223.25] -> -2.7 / 151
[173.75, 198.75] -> -3.6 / 142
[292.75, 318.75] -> -4.8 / 149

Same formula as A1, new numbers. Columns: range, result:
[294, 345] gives 158.2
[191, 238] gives 162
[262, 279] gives 158.5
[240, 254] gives 159.2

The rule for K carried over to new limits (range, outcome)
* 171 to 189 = 133.6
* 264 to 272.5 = 152.5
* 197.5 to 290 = 146.5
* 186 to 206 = 140.2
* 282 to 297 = 143.1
